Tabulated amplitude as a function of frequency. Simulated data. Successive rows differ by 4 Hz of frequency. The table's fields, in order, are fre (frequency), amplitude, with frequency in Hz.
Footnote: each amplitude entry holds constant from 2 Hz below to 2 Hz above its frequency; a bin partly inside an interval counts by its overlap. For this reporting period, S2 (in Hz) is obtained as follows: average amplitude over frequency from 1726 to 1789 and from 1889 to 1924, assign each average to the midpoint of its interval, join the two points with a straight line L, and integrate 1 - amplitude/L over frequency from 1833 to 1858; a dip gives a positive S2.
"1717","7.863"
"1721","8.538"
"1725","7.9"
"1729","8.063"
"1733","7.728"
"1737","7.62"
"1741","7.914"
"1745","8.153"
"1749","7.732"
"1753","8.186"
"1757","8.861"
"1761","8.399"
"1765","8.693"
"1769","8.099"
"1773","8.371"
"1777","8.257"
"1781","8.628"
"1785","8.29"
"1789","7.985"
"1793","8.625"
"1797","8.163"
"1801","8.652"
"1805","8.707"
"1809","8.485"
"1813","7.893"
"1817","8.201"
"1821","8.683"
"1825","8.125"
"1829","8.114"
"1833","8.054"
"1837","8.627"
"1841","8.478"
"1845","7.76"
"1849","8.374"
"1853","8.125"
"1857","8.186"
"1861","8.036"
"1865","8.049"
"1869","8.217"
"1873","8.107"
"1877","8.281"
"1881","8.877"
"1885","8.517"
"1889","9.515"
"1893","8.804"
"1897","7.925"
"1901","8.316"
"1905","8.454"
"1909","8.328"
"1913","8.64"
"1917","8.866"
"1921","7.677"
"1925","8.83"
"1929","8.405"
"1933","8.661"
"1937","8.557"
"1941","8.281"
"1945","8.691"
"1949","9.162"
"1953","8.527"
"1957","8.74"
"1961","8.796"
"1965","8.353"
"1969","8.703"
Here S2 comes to 0.3 Hz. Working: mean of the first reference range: 8.19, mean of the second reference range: 8.45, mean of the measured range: 8.24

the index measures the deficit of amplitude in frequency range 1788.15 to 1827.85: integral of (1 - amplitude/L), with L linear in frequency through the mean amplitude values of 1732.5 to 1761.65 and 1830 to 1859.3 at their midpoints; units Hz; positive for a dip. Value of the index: -0.92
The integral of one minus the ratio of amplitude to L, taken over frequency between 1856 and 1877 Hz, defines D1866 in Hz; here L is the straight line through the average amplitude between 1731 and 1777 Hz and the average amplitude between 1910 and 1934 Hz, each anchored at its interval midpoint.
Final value 0.6 Hz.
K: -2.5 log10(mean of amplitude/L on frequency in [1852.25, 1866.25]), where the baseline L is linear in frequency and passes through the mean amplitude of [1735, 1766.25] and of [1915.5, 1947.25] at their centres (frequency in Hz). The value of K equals 0.04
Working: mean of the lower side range 8.18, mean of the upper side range 8.5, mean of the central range 8.1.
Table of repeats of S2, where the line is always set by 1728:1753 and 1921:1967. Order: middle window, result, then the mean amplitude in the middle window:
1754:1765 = -0.9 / 8.6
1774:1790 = -0.6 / 8.31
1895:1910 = 0.4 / 8.25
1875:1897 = -0.9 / 8.72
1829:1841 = -0.2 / 8.33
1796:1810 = -0.7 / 8.53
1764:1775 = -0.5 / 8.36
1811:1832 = -0.1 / 8.2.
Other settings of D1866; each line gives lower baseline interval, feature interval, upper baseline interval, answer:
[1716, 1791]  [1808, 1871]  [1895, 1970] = 1.0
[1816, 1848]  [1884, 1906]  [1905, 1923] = -0.6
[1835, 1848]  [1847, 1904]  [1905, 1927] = -0.1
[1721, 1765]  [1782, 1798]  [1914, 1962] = -0.1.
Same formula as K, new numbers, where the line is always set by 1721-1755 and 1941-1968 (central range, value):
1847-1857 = 0.01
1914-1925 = 0.02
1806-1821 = -0.01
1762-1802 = -0.04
